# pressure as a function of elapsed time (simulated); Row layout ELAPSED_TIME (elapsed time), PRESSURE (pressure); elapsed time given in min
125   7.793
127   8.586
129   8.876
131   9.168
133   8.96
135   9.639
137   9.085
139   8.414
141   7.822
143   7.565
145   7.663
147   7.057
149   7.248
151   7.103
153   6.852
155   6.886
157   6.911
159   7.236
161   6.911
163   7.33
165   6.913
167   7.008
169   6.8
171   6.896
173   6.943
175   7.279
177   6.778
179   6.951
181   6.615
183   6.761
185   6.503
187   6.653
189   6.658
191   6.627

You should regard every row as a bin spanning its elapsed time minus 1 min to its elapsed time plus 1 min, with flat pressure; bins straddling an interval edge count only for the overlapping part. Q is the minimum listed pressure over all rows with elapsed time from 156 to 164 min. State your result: 6.911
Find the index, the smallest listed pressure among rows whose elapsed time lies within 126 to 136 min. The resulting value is 8.586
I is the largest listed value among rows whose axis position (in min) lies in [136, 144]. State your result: 9.085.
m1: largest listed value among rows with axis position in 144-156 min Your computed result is 7.663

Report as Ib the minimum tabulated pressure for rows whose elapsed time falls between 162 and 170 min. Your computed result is 6.8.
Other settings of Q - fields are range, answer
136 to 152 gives 7.057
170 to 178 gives 6.778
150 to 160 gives 6.852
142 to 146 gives 7.565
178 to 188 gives 6.503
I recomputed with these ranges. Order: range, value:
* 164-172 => 7.008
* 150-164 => 7.33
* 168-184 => 7.279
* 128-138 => 9.639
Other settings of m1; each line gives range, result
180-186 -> 6.761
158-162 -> 7.236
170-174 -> 6.943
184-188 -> 6.653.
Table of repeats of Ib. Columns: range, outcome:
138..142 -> 7.822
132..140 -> 8.414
